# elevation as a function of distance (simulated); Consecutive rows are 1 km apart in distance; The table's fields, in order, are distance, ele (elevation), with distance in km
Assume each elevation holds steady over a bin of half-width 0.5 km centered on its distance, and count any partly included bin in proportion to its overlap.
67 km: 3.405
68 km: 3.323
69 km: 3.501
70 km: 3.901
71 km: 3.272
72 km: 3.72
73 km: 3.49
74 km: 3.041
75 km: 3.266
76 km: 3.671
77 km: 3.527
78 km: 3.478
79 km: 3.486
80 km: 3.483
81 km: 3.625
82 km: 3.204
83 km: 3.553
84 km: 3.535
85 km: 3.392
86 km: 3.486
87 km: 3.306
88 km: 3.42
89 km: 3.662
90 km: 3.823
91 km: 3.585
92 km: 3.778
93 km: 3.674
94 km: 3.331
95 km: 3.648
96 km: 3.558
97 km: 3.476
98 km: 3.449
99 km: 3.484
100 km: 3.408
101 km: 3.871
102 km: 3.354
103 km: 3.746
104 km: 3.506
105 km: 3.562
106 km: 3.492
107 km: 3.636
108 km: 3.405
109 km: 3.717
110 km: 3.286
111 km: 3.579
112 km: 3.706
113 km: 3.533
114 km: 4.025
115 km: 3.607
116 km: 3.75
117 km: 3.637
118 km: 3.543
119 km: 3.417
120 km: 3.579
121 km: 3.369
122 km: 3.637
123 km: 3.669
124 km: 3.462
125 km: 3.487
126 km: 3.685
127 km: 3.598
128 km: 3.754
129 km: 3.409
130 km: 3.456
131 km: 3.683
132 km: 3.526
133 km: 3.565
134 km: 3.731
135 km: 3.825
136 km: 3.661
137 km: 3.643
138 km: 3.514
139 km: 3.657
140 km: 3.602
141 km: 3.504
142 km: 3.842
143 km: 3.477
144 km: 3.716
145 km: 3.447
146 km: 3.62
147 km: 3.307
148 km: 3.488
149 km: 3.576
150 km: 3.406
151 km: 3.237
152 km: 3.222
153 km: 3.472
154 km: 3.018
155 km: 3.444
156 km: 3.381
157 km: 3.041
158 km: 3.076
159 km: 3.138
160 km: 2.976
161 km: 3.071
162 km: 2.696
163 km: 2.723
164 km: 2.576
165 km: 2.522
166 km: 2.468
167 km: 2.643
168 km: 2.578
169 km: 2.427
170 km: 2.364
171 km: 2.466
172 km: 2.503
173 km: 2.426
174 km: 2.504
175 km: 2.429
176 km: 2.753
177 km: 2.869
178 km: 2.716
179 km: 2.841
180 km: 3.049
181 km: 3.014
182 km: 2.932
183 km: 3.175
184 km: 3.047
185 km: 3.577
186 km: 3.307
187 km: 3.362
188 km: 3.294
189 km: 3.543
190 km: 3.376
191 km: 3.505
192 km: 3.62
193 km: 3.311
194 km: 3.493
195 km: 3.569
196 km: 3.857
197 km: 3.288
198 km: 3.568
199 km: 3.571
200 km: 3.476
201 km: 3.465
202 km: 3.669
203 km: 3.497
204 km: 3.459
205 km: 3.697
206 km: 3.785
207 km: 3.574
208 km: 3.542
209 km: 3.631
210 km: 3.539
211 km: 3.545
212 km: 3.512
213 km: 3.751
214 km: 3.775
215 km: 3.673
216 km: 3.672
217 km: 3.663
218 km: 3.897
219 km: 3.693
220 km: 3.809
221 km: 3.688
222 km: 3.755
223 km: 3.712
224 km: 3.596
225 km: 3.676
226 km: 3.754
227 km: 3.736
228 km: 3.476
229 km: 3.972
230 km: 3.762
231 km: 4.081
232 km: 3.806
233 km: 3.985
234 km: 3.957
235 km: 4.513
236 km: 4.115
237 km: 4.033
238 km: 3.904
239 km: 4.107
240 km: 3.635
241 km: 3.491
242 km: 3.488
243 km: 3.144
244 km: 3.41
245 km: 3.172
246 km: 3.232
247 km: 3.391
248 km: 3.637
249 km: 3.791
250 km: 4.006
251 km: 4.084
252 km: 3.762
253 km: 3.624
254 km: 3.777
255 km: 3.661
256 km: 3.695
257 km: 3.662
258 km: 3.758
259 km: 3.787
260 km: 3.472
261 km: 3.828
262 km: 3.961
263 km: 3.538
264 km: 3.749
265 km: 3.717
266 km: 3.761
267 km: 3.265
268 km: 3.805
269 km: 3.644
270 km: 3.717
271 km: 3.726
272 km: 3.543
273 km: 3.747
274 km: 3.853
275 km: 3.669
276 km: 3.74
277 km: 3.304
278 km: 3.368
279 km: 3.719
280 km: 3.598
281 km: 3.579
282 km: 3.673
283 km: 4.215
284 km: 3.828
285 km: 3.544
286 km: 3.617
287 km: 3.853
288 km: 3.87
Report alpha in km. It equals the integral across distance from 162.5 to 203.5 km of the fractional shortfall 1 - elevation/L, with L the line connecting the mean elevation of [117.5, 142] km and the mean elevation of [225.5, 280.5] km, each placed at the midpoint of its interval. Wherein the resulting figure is 6.6 km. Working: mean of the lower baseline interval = 3.59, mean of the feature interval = 3.06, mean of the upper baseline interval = 3.71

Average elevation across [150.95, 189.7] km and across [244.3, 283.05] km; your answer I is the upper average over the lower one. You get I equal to 1.3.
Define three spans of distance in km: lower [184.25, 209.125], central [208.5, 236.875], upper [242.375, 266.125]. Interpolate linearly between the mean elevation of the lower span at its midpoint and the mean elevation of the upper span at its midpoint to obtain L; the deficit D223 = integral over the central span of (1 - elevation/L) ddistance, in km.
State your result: -1.6 km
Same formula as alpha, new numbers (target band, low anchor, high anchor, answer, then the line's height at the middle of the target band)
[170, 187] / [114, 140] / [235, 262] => 3.7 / 3.64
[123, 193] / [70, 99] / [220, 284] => 7.6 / 3.6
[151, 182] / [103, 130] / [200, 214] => 6.6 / 3.59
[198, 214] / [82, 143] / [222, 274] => 0.4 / 3.68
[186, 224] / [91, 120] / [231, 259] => 1.1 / 3.69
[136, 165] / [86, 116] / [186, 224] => 2.2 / 3.58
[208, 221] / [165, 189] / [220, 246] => -0.9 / 3.44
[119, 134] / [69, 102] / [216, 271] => 0.0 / 3.57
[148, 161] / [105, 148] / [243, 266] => 1.3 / 3.6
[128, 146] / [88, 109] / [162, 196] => -1.8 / 3.27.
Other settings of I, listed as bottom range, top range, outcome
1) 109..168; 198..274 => 1.09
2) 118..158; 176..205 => 0.95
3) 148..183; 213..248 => 1.29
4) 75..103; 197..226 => 1.03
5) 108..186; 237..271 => 1.12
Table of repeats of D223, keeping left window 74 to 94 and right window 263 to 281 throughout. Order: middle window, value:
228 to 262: -1.2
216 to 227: -0.4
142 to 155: 0.4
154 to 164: 1.5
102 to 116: -0.3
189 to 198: 0.2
